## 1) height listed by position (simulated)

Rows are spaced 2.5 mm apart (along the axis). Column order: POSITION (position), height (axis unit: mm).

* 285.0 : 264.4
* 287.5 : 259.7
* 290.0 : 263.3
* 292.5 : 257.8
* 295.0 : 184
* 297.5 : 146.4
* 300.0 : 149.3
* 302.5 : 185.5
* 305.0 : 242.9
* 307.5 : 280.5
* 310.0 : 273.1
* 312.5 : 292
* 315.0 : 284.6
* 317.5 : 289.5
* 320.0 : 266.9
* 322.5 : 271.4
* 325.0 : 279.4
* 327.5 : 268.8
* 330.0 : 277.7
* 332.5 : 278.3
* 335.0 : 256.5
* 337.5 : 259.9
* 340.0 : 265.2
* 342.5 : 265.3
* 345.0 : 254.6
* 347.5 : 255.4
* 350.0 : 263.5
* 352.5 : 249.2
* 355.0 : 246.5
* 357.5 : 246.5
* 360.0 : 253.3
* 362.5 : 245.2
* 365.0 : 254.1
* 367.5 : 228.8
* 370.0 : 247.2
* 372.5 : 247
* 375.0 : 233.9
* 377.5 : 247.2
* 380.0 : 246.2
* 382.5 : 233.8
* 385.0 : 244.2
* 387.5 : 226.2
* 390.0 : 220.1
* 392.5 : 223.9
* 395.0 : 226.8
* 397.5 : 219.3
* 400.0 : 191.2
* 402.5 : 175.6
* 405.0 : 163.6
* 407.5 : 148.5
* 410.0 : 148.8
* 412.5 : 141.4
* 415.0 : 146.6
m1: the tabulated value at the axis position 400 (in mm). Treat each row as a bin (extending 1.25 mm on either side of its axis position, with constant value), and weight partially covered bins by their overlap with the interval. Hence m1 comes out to 191.2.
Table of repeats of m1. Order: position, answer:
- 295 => 184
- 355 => 246.5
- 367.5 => 228.8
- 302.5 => 185.5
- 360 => 253.3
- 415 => 146.6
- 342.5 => 265.3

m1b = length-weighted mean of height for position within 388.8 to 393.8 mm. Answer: 222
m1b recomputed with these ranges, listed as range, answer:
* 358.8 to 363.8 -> 249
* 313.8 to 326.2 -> 278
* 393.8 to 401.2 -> 212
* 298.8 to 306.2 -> 193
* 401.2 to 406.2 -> 170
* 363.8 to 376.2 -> 242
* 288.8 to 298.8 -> 212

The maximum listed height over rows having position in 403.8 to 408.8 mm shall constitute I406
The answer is 163.6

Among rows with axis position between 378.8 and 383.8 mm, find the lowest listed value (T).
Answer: 233.8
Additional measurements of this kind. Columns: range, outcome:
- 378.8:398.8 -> 219.3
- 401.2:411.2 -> 148.5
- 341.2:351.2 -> 254.6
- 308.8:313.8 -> 273.1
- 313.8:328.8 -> 266.9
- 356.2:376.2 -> 228.8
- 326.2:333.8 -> 268.8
